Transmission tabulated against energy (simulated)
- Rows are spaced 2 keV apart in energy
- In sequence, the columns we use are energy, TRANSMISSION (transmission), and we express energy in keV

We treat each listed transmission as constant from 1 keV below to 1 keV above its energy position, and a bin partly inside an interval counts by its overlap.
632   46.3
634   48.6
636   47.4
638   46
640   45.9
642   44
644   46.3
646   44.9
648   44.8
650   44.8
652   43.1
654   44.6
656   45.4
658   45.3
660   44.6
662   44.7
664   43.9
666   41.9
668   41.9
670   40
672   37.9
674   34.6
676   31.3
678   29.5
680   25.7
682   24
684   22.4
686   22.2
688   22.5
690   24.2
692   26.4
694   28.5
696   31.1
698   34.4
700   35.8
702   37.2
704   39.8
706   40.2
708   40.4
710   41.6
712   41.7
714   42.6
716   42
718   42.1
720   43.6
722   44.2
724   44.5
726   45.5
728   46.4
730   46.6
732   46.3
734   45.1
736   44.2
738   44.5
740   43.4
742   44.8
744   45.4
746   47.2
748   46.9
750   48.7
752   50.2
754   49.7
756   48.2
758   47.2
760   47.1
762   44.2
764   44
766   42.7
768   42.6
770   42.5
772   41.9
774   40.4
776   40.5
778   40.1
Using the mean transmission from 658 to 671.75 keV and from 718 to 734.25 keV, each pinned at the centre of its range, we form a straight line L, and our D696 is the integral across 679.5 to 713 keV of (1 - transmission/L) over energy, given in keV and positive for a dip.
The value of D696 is 9.3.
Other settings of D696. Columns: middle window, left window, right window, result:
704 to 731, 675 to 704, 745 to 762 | -4.40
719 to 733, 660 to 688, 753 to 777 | -1.94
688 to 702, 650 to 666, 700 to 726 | 4.10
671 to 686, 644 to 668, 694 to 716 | 4.59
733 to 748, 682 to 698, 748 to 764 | -0.92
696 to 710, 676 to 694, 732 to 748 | -2.63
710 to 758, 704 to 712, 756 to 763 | -1.87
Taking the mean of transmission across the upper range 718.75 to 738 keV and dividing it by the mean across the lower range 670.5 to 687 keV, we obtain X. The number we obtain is 1.57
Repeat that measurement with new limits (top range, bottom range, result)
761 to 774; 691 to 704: 1.30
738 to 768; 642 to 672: 1.05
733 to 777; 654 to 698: 1.33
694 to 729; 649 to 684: 1.05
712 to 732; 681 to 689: 1.94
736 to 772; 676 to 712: 1.46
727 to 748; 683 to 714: 1.38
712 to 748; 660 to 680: 1.17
